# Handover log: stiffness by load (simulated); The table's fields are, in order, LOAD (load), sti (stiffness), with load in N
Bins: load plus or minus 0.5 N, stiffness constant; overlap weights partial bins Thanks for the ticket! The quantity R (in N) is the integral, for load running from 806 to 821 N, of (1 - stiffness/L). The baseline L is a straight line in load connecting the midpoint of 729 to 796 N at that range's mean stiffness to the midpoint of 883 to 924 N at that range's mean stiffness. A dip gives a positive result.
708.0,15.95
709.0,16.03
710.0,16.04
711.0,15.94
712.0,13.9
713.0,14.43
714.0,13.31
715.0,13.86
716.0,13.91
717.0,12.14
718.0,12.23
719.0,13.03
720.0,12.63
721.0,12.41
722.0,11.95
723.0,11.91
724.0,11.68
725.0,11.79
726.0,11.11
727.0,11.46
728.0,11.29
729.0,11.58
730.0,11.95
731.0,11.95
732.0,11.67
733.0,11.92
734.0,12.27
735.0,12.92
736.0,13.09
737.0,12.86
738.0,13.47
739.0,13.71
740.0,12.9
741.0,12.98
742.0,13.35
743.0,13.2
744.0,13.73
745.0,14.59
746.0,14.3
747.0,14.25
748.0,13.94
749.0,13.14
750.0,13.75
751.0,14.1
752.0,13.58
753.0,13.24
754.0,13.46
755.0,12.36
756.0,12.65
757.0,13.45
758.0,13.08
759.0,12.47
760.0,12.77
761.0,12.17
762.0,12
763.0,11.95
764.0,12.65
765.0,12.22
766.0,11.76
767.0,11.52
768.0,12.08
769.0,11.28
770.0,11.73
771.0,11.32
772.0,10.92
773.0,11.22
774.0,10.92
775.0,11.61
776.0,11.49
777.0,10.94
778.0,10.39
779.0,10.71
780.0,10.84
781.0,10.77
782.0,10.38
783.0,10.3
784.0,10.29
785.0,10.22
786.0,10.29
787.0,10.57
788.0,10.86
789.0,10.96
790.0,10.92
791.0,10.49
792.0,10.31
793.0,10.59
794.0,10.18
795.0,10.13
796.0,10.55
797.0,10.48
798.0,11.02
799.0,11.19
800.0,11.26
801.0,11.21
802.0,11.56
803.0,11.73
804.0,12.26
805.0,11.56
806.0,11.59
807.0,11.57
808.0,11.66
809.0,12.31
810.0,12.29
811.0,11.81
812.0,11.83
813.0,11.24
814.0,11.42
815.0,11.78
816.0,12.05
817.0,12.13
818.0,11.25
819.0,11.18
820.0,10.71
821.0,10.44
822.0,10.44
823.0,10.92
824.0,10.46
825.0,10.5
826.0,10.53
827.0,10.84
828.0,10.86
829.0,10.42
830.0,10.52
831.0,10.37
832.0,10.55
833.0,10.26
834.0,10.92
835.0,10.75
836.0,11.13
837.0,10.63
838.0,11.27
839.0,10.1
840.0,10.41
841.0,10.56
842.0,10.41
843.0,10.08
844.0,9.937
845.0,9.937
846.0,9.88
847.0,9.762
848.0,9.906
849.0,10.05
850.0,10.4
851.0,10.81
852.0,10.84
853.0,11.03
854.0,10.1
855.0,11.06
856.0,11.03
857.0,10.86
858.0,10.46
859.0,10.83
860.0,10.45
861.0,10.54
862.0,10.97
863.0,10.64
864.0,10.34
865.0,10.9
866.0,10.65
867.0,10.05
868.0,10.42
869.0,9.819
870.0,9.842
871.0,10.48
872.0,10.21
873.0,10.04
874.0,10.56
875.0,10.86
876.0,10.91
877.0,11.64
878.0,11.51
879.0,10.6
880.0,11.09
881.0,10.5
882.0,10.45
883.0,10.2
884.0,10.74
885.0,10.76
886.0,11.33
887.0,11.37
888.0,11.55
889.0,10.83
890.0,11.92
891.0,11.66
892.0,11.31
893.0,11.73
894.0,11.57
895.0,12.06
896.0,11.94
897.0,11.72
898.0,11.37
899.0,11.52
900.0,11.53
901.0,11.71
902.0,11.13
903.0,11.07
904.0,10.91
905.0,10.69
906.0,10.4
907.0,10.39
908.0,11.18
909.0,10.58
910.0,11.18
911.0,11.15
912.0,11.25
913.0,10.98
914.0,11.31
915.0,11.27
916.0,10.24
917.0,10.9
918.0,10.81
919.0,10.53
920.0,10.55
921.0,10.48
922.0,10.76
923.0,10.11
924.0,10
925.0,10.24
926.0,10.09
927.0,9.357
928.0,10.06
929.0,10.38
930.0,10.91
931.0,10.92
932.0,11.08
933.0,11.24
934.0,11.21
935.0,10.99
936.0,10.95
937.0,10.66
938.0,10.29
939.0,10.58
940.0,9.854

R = 0.1 N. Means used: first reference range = 12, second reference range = 11.1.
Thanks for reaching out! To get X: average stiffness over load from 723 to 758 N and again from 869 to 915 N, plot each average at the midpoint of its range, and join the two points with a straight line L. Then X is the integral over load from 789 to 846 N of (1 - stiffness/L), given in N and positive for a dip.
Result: 4.8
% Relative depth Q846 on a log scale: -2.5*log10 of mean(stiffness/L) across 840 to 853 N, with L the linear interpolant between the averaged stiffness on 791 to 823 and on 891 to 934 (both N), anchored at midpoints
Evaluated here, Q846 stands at 0.09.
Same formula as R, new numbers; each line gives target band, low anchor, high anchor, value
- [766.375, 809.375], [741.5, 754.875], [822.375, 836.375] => 4.08 N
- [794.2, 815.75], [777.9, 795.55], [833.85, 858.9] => -1.91 N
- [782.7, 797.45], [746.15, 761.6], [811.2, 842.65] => 1.94 N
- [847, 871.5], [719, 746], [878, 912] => 2.04 N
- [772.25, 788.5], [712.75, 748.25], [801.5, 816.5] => 1.87 N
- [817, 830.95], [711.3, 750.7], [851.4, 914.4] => 1.12 N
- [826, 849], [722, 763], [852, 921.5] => 2.24 N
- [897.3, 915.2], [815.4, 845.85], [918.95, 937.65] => -0.87 N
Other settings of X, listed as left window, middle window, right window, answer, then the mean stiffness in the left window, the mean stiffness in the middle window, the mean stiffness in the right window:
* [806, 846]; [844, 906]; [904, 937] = -0.11 N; 10.9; 10.8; 10.7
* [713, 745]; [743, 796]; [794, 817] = 0.74 N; 12.6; 11.8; 11.5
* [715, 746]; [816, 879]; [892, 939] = 5.01 N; 12.6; 10.6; 10.9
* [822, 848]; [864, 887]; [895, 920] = 0.39 N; 10.5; 10.6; 11.1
